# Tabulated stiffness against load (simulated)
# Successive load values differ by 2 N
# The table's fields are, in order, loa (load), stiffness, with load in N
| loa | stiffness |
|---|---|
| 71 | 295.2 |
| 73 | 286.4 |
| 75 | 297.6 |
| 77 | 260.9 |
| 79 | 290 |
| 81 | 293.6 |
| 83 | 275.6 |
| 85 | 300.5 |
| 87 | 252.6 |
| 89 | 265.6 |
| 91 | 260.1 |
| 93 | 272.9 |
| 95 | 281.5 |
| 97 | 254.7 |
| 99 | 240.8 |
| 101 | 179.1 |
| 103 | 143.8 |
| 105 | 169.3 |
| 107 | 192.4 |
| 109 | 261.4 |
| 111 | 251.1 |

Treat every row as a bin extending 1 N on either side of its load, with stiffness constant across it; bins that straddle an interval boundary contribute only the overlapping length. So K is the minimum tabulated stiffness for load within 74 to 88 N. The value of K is 252.6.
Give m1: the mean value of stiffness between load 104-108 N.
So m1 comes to 181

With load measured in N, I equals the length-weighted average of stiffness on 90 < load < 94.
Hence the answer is 266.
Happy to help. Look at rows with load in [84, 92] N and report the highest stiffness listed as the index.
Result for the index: 300.5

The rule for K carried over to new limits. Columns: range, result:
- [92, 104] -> 143.8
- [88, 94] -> 260.1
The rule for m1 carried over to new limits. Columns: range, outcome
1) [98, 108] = 185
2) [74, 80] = 283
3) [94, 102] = 239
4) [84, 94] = 270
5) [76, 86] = 284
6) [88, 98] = 267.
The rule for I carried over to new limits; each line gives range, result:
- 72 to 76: 292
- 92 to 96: 277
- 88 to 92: 263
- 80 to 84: 285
